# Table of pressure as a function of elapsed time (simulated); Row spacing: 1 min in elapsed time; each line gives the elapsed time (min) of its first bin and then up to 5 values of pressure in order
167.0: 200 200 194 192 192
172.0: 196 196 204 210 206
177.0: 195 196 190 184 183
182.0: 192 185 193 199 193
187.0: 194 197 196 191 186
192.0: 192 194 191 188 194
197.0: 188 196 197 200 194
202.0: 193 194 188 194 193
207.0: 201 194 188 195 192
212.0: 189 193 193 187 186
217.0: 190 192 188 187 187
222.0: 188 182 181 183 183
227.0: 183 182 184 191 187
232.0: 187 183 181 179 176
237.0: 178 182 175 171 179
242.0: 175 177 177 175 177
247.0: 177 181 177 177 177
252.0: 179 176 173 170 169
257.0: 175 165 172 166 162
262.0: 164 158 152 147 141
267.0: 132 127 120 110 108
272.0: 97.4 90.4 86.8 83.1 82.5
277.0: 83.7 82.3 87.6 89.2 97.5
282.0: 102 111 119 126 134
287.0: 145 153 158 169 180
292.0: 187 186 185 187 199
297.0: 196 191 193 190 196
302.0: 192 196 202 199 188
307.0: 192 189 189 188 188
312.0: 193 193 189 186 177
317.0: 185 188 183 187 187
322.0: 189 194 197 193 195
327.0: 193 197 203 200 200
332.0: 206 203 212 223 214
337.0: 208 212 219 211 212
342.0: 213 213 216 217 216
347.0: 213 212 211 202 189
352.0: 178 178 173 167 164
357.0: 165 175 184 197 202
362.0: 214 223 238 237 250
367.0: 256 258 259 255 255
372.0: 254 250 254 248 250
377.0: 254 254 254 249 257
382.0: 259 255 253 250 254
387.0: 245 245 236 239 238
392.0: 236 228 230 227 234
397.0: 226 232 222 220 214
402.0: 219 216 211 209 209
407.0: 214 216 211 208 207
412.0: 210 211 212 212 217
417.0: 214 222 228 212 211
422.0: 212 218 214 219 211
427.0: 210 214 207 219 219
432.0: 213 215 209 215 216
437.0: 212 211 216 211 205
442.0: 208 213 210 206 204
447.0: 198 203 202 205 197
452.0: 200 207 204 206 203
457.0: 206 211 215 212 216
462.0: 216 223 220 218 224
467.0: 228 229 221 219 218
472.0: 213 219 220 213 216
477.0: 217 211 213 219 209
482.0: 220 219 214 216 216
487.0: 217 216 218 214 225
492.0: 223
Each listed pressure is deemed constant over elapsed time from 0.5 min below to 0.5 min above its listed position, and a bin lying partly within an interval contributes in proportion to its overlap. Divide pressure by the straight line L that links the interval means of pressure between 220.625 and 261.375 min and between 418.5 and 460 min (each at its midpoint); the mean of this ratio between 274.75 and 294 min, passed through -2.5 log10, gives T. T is 0.41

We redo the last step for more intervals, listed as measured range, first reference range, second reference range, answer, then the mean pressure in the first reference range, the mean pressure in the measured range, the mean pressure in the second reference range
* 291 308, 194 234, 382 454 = 0.05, 190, 192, 218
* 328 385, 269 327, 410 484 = -0.21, 161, 220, 213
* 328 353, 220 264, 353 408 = 0.03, 177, 208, 229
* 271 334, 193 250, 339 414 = 0.23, 186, 167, 224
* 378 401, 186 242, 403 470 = -0.16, 188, 240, 212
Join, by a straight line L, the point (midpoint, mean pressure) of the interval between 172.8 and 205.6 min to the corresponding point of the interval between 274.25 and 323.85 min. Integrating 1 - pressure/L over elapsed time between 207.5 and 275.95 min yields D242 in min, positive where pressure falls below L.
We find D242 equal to 4.6 min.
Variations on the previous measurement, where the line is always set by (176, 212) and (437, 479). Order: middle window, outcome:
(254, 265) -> 1.8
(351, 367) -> 0.5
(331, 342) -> -0.5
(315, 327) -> 0.8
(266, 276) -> 4.6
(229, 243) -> 1.1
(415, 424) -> -0.3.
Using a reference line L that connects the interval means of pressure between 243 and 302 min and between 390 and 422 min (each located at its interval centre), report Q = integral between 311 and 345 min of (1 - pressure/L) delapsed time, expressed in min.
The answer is -4.0 min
